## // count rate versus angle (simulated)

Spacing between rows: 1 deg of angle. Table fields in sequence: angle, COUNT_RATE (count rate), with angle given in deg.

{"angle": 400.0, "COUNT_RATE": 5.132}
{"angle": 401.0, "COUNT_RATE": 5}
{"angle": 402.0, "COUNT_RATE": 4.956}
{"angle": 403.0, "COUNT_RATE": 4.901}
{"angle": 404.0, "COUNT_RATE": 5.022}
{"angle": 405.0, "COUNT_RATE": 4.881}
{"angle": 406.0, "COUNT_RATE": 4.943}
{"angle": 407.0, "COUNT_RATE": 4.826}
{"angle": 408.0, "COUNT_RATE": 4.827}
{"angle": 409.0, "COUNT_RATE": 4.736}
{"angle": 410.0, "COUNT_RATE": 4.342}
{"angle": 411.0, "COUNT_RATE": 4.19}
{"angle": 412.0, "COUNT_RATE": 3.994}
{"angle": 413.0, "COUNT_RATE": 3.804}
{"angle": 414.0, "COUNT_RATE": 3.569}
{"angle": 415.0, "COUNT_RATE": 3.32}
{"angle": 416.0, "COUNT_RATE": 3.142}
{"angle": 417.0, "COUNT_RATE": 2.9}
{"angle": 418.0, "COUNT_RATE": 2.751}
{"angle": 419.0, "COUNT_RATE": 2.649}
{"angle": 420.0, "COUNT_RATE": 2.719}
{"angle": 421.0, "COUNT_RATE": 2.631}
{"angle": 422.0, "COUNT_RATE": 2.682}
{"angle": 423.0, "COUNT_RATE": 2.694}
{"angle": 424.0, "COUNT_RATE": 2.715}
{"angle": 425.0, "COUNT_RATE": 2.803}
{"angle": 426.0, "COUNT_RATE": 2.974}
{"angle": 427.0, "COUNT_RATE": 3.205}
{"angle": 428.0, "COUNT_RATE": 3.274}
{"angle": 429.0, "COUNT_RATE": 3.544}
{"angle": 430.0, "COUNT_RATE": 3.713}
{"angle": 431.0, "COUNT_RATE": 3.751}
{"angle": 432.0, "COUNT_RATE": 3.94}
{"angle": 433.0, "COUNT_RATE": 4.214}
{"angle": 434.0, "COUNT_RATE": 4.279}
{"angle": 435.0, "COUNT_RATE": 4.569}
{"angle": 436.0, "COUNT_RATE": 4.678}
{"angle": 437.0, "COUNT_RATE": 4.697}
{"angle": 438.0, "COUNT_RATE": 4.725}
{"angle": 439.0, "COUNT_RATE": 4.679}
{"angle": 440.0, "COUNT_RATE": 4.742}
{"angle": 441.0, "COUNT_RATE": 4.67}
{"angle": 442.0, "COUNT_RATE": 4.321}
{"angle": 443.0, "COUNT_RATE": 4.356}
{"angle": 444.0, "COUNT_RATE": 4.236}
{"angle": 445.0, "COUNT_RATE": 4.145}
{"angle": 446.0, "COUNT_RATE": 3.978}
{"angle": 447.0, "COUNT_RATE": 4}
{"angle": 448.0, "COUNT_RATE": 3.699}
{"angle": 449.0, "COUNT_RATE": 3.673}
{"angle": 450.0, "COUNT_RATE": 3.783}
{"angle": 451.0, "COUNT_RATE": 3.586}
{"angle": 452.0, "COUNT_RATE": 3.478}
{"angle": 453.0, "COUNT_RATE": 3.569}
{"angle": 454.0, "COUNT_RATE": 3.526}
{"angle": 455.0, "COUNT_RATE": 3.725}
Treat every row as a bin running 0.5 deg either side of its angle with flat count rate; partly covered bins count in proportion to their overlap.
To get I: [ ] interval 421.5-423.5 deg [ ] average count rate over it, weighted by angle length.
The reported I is 2.69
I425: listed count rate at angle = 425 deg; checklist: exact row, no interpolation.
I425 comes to 2.803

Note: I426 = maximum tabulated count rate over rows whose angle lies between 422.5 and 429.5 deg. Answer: 3.544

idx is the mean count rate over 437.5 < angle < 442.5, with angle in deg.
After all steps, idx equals 4.63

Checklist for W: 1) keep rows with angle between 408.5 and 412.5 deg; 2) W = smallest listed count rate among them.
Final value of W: 3.994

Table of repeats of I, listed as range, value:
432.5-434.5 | 4.25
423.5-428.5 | 2.99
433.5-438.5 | 4.59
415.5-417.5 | 3.02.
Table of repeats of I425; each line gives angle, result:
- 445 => 4.145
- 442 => 4.321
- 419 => 2.649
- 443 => 4.356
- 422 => 2.682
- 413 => 3.804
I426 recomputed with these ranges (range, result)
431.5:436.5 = 4.678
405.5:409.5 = 4.943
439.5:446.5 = 4.742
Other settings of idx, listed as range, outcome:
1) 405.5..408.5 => 4.87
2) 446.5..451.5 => 3.75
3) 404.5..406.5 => 4.91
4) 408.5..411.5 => 4.42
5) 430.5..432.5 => 3.85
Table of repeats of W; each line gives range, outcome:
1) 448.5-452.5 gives 3.478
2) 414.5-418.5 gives 2.751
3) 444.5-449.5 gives 3.673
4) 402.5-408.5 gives 4.826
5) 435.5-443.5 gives 4.321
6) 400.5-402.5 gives 4.956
